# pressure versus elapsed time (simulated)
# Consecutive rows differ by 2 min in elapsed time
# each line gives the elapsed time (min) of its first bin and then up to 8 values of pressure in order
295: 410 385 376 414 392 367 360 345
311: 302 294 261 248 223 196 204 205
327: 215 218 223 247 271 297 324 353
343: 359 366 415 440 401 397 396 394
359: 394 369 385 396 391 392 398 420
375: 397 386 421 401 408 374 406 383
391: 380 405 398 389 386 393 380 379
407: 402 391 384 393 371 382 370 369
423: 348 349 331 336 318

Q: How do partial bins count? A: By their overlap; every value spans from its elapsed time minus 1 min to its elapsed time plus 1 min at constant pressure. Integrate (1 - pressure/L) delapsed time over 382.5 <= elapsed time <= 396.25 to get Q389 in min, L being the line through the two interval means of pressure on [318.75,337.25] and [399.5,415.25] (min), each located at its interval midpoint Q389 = -1.6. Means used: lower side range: 227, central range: 393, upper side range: 387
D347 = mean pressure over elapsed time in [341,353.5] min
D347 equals 393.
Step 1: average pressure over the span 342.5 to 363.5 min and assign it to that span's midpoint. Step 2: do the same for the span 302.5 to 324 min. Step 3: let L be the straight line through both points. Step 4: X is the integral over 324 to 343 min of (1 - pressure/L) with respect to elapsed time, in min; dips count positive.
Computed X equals 4.3 min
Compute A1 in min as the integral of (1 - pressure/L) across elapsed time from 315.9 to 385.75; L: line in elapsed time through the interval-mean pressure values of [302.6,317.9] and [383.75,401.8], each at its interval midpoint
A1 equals 3.2 min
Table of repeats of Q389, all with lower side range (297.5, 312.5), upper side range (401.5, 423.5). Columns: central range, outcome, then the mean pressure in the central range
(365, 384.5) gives -1.4 min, 401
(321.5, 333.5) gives 4.9 min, 217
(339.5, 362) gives -1.1 min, 388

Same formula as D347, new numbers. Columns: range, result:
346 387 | 399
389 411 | 390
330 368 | 359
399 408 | 388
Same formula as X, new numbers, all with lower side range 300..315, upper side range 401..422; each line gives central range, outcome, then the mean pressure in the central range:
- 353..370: -1.1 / 390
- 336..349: 0.0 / 359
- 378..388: -0.8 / 402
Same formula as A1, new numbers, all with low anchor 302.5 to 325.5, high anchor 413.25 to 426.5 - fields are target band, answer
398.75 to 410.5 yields -1.2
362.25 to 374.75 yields -2.8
